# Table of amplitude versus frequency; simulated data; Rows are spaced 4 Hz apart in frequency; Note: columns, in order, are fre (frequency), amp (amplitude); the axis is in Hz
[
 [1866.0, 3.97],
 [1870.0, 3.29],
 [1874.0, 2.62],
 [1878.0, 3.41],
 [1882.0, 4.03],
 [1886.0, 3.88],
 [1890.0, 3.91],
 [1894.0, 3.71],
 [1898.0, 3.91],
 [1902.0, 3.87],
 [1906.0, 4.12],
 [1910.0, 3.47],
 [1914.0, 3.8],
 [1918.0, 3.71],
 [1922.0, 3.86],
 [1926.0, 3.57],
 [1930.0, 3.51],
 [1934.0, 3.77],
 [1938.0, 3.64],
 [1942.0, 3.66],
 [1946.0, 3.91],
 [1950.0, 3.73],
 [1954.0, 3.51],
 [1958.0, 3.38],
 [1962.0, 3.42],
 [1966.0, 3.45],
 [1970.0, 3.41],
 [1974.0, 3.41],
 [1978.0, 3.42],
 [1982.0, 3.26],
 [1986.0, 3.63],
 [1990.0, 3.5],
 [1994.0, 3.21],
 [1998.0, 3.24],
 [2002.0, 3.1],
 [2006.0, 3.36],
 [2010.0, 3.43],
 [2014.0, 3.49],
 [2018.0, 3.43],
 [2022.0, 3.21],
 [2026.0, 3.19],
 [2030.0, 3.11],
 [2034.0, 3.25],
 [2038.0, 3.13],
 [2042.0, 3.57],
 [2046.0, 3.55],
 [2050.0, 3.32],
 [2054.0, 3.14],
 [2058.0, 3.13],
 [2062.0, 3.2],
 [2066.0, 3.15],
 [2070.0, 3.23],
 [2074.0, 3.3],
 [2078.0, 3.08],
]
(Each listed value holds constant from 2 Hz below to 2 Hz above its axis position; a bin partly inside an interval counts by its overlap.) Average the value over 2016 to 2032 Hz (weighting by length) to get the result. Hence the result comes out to 3.24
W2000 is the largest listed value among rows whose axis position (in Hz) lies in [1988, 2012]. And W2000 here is 3.5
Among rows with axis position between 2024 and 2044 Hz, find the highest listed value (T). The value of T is 3.57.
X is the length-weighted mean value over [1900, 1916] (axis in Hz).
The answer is 3.82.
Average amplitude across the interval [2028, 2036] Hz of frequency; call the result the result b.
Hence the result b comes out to 3.18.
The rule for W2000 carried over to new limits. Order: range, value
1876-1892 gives 4.03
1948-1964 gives 3.73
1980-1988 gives 3.63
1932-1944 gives 3.77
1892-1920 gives 4.12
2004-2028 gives 3.49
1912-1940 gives 3.86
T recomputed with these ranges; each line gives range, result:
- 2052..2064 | 3.2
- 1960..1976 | 3.45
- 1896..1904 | 3.91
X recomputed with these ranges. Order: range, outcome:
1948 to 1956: 3.62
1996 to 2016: 3.32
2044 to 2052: 3.43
